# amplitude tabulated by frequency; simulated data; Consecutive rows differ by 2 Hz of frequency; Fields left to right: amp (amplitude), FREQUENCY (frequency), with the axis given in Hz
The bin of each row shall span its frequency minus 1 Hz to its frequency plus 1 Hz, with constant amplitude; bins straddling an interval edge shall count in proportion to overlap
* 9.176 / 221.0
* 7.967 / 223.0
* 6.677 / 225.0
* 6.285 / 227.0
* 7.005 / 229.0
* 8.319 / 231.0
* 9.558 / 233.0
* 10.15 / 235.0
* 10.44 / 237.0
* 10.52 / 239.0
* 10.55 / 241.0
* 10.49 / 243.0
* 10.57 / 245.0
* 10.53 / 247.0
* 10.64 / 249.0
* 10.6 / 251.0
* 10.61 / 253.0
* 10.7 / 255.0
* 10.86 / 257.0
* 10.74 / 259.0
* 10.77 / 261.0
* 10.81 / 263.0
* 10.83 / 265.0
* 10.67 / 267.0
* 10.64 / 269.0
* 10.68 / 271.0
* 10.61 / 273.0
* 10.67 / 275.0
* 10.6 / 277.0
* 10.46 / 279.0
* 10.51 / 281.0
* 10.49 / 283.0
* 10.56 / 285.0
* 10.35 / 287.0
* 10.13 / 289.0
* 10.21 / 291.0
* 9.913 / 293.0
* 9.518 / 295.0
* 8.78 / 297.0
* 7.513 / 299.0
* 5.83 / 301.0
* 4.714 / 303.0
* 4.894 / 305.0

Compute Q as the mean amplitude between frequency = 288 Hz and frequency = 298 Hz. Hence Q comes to 9.71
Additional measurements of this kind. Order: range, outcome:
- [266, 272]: 10.7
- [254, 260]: 10.8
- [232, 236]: 9.85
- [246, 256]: 10.6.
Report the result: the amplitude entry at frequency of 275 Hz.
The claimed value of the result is 10.67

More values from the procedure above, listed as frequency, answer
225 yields 6.677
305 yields 4.894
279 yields 10.46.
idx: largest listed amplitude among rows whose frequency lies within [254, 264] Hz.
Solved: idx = 10.86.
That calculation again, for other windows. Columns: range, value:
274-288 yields 10.67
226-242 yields 10.55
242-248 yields 10.57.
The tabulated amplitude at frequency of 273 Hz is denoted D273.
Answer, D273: 10.61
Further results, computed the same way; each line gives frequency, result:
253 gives 10.61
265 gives 10.83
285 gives 10.56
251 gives 10.6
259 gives 10.74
